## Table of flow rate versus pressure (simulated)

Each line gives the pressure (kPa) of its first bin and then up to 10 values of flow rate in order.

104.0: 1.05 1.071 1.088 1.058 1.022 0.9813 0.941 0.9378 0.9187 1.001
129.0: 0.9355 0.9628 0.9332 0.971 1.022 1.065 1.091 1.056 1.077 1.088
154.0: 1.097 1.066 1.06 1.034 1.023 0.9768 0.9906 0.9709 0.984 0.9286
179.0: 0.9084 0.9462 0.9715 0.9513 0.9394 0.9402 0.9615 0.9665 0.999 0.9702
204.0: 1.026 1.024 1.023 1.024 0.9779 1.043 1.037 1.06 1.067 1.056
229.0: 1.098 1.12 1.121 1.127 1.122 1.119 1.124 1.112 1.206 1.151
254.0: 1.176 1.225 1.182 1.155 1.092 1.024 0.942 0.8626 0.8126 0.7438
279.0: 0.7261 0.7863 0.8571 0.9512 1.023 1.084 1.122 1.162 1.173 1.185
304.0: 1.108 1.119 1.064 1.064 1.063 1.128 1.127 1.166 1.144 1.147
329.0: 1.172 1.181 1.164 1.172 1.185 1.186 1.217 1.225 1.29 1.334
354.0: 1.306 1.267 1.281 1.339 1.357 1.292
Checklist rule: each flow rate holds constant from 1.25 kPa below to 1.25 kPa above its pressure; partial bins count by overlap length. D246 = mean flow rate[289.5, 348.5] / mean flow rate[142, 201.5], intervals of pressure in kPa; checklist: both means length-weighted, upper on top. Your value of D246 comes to 1.14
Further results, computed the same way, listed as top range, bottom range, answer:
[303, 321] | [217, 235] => 1.02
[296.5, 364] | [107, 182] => 1.18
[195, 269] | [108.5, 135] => 1.11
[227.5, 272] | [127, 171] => 1.09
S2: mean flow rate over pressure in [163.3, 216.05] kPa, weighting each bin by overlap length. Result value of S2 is 0.977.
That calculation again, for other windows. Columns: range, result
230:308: 1.06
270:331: 1.03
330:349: 1.2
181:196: 0.953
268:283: 0.811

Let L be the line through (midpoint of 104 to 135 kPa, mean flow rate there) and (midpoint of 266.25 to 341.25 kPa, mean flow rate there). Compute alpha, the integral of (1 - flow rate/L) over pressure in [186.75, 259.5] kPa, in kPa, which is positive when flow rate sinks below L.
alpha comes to -2.9 kPa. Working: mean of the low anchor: 0.99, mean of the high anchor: 1.05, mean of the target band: 1.07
